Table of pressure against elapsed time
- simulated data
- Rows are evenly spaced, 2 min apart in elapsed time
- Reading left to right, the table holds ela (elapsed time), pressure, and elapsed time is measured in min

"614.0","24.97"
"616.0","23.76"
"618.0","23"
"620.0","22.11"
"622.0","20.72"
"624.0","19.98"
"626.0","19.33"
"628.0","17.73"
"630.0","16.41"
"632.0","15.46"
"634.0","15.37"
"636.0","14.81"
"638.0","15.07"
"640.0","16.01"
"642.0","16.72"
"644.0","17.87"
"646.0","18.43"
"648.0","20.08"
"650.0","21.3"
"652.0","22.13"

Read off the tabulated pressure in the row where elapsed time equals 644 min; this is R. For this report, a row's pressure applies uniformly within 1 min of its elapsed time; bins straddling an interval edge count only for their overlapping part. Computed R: 17.87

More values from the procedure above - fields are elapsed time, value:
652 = 22.13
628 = 17.73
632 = 15.46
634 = 15.37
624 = 19.98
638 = 15.07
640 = 16.01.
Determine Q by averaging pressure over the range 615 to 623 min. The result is 22.4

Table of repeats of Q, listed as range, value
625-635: 16.9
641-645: 17.3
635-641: 15.3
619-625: 20.9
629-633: 15.9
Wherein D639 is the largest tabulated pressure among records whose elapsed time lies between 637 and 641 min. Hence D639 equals 16.01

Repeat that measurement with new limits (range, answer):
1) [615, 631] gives 23.76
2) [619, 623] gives 22.11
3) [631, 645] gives 17.87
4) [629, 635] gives 16.41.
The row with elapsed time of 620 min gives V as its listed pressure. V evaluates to 22.11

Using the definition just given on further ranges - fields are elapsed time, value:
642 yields 16.72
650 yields 21.3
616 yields 23.76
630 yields 16.41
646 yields 18.43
